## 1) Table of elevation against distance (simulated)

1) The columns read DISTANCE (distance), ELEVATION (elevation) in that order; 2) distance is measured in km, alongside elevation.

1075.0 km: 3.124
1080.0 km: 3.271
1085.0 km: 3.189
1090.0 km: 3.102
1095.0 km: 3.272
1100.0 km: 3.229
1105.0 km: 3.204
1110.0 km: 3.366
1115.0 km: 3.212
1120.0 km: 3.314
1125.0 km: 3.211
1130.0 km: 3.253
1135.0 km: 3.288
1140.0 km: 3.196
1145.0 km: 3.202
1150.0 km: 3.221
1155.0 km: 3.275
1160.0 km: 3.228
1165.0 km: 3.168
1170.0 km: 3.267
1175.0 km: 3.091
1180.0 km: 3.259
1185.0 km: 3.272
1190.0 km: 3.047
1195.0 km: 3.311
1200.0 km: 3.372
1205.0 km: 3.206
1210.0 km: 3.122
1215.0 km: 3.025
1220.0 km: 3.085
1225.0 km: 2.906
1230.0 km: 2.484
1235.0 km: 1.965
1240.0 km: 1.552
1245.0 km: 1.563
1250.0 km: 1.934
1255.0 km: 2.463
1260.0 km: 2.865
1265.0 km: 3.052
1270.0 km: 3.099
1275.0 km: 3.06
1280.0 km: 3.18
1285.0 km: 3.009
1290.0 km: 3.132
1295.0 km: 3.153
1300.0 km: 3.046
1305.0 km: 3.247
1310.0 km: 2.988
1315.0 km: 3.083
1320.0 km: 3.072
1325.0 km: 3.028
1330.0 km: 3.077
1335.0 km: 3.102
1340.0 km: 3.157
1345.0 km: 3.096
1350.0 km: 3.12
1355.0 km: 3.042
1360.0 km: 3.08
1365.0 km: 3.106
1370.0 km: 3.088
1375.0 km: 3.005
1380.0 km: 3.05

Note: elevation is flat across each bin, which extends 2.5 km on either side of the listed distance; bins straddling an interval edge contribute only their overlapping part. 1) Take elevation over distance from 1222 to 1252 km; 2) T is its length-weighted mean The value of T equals 2.09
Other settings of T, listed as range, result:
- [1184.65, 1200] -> 3.23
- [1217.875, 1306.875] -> 2.71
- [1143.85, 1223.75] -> 3.19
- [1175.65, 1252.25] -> 2.75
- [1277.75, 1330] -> 3.09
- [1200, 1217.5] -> 3.15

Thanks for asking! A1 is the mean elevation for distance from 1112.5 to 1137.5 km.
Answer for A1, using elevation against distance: 3.26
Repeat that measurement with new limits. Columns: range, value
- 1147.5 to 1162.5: 3.24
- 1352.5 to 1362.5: 3.06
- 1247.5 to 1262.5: 2.42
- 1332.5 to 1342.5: 3.13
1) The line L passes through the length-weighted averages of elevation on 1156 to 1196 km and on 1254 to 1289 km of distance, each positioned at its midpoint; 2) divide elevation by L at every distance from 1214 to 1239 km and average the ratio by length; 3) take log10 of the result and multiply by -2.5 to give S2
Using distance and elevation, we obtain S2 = 0.19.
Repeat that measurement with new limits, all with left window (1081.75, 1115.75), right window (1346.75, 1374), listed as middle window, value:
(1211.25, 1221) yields 0.036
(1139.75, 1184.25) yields -0.008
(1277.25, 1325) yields 0.006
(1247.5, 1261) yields 0.305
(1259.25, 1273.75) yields 0.038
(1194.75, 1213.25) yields -0.023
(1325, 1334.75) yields 0.010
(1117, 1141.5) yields -0.015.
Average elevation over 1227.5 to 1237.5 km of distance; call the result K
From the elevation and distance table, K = 2.22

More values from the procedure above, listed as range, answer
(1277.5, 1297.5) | 3.12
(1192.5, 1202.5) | 3.34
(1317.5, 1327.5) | 3.05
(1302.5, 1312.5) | 3.12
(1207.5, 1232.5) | 2.92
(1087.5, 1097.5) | 3.19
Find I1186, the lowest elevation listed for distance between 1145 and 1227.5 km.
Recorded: 2.906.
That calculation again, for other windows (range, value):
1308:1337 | 2.988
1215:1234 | 2.484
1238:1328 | 1.552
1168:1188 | 3.091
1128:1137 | 3.253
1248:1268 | 1.934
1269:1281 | 3.06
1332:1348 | 3.096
